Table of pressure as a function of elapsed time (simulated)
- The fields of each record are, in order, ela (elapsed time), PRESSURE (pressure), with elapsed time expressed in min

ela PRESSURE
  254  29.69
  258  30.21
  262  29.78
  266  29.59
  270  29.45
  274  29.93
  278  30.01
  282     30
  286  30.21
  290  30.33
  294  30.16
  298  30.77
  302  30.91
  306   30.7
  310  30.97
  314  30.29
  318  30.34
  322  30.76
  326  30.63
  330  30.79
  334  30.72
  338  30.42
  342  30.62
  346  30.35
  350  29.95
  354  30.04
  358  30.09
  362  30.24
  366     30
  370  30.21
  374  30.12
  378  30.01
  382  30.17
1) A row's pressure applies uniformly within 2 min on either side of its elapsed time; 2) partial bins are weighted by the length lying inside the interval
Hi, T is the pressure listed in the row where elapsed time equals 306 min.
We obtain 30.7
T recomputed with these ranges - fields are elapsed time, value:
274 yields 29.93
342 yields 30.62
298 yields 30.77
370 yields 30.21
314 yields 30.29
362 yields 30.24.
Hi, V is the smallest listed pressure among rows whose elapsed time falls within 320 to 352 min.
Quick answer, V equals 29.95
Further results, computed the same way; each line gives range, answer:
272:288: 29.93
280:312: 30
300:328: 30.29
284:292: 30.21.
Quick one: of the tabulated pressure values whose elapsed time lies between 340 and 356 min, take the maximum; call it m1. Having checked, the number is 30.62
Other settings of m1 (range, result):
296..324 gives 30.97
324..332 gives 30.79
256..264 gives 30.21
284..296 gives 30.33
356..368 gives 30.24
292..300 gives 30.77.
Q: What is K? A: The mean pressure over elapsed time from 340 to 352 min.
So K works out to 30.3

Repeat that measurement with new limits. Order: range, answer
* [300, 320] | 30.6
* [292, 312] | 30.7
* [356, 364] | 30.2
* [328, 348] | 30.6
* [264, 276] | 29.7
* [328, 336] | 30.8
